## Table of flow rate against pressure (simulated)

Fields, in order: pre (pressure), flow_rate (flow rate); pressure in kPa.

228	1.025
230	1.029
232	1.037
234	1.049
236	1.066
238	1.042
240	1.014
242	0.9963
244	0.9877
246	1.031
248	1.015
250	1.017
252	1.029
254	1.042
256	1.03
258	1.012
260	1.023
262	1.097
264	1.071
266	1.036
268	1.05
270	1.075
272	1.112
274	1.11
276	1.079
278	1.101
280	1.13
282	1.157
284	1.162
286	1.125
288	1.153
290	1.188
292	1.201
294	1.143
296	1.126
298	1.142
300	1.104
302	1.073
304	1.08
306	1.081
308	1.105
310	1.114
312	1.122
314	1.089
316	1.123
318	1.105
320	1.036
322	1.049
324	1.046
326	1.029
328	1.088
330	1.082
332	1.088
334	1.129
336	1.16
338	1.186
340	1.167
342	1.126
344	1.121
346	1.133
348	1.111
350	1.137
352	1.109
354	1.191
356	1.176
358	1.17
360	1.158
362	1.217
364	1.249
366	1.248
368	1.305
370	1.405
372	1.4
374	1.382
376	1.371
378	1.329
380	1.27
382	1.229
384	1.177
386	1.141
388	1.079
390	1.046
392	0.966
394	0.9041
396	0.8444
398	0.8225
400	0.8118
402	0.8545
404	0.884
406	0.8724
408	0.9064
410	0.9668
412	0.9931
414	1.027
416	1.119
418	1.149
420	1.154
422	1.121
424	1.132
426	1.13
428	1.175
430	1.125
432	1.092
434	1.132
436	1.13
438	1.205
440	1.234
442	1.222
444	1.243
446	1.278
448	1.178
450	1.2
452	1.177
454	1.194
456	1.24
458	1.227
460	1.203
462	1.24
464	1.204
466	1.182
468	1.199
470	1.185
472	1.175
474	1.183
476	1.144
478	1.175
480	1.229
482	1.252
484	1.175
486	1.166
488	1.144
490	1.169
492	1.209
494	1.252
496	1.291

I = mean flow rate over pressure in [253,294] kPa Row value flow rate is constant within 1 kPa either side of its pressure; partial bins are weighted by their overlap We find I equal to 1.1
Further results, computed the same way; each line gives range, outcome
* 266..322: 1.11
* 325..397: 1.16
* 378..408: 1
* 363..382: 1.32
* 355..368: 1.21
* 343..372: 1.2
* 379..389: 1.18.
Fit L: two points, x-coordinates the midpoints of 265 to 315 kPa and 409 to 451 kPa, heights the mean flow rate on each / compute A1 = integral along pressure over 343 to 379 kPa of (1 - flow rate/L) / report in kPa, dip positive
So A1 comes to -3.3 kPa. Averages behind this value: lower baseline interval 1.11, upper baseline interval 1.14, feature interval 1.23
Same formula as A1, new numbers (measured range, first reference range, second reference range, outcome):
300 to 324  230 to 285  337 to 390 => 1.0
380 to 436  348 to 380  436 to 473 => 8.8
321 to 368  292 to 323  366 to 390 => 2.0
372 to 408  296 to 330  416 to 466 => 2.5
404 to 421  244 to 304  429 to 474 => 2.3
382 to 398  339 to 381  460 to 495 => 2.6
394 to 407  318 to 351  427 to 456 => 3.4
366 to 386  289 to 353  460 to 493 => -2.9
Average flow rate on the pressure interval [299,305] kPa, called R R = 1.09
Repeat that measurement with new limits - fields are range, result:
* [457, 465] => 1.22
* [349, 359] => 1.16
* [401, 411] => 0.897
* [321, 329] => 1.05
